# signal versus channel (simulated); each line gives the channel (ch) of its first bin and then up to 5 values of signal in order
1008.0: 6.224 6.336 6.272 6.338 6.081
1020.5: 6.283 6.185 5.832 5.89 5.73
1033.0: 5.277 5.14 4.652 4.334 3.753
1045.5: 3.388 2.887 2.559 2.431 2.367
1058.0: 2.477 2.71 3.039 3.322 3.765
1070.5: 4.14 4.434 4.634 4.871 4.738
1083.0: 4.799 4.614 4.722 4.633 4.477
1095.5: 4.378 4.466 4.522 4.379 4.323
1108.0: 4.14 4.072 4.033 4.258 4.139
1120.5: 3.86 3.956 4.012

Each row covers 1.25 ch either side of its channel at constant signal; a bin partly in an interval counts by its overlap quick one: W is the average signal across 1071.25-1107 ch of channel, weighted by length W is 4.56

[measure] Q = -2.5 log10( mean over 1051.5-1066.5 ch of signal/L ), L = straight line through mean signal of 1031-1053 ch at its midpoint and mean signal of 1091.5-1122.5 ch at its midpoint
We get 0.43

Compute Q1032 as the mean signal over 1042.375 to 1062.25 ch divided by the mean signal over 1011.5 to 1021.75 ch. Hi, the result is 0.45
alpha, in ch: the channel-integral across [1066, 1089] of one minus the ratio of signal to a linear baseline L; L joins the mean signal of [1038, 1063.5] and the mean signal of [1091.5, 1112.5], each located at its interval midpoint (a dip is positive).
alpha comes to -4.6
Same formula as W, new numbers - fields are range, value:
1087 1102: 4.53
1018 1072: 4.15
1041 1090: 3.69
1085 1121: 4.34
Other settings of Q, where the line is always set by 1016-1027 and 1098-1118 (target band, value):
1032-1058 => 0.487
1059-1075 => 0.380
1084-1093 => 0.008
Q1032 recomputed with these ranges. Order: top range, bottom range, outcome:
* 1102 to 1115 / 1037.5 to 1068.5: 1.33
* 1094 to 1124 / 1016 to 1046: 0.80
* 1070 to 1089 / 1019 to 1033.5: 0.79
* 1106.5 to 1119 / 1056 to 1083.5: 1.08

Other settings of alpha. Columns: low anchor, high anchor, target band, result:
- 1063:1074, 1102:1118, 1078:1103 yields -3.7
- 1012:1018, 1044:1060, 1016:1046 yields -3.6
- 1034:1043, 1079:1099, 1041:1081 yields 9.9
